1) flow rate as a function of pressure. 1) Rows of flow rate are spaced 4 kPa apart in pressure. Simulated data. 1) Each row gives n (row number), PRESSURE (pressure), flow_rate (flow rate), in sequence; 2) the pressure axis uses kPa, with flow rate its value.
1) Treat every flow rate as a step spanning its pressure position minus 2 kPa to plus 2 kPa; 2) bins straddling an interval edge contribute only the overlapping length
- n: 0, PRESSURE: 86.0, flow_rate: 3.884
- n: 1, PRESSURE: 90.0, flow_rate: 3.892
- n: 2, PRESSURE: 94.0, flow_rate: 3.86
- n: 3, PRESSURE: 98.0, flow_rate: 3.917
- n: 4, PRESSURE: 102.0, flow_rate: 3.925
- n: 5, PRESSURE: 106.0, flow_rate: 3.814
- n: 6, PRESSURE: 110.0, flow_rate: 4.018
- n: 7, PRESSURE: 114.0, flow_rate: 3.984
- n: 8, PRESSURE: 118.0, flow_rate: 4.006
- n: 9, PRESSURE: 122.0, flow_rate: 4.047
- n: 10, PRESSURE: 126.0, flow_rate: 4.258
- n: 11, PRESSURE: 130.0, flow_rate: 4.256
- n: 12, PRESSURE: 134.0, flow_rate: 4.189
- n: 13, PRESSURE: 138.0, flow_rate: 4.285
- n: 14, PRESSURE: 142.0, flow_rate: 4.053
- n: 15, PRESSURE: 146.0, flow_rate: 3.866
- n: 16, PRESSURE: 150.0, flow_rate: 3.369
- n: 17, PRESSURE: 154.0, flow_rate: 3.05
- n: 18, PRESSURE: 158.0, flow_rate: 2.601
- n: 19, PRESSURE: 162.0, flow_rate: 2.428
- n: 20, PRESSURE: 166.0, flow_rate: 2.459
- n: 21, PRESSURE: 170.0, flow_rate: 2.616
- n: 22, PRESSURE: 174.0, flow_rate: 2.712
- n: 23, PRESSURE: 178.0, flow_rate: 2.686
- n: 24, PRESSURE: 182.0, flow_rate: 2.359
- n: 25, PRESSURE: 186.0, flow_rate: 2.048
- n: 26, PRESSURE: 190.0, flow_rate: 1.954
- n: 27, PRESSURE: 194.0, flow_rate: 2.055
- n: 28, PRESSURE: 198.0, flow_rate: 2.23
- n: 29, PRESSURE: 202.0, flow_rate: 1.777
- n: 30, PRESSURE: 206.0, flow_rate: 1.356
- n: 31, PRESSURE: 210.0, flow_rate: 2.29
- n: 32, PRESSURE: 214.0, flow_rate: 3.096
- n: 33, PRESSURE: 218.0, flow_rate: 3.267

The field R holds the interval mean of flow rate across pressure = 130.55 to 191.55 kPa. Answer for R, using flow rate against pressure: 3.02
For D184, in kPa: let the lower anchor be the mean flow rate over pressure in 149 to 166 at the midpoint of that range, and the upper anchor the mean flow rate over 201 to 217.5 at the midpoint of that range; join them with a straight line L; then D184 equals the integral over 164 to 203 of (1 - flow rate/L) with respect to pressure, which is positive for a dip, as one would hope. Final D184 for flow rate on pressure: 3.43 kPa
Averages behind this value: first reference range 2.78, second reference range 2.25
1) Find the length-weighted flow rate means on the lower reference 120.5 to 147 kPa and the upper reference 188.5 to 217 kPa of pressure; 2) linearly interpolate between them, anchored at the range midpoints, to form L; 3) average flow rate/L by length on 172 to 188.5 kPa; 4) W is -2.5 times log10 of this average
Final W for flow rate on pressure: 0.15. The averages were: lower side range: 4.15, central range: 2.44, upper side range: 2.15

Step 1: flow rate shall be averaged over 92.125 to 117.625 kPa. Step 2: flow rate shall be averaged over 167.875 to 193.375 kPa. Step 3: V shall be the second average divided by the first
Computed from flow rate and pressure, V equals 0.6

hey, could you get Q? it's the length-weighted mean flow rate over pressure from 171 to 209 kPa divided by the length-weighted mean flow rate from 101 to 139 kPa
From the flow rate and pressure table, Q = 0.53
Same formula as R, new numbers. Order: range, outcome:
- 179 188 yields 2.26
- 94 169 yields 3.69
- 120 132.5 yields 4.19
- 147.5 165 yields 2.87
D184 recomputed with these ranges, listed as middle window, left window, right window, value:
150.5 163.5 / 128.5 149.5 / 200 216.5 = 2.92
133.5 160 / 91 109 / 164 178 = -4.64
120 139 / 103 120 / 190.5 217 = -3.19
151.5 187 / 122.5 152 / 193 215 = 5.97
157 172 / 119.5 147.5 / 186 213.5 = 2.96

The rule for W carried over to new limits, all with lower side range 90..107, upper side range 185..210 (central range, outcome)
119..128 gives -0.22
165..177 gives -0.07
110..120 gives -0.13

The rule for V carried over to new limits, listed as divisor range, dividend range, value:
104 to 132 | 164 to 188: 0.61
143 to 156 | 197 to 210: 0.53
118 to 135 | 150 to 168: 0.65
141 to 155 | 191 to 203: 0.57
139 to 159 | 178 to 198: 0.63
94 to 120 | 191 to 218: 0.56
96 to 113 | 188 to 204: 0.51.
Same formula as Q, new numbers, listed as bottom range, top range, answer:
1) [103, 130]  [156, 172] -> 0.63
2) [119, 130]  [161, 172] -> 0.60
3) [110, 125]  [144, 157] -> 0.84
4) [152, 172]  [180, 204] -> 0.79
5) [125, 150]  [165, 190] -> 0.60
